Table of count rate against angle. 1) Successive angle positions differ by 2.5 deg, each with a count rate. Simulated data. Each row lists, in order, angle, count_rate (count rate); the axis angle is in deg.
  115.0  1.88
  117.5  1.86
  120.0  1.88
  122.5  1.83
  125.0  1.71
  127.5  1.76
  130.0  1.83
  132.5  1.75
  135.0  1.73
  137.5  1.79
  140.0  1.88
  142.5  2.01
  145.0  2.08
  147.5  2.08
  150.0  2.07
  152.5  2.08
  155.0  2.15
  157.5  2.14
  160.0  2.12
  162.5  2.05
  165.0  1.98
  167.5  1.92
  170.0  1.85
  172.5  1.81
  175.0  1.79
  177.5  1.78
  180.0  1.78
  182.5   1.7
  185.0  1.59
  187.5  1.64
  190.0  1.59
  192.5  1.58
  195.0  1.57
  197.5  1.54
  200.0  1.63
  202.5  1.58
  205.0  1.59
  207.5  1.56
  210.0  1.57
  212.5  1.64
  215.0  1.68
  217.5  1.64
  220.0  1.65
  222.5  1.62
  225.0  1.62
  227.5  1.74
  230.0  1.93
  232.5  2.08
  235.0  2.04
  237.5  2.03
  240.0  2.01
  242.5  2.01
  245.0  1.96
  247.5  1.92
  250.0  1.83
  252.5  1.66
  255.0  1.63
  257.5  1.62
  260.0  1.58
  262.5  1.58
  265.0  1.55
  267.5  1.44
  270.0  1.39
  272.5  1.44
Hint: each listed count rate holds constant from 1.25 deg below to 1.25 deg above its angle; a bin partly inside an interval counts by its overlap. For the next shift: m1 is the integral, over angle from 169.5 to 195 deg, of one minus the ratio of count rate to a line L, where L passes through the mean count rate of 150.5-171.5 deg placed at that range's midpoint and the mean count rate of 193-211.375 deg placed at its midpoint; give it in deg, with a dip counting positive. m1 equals 1.4 deg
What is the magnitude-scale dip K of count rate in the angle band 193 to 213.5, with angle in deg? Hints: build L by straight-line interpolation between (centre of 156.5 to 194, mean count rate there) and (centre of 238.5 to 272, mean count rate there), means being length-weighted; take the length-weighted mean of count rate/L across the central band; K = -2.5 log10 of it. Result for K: 0.12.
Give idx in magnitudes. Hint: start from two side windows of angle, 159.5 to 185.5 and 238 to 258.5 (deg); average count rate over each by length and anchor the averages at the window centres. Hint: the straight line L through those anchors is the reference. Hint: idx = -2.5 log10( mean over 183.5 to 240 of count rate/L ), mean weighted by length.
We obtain 0.09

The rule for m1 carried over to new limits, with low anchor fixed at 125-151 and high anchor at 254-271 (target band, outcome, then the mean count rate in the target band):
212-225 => 0.2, 1.64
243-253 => -1.8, 1.87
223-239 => -2.6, 1.89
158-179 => -1.3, 1.92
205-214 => 0.5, 1.59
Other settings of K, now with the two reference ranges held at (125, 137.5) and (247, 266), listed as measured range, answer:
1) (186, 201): 0.08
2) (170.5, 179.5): -0.04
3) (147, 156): -0.20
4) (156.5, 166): -0.19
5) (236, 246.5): -0.19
